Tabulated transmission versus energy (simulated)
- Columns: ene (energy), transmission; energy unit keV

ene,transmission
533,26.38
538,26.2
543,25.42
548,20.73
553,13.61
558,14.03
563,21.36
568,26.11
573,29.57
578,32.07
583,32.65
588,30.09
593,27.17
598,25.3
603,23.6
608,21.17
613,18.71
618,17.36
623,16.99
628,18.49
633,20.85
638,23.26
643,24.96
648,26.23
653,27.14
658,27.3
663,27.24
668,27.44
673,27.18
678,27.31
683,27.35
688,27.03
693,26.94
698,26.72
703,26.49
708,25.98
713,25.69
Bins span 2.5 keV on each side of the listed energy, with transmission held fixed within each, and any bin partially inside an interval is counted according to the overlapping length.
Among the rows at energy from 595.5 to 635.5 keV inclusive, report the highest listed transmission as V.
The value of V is 25.3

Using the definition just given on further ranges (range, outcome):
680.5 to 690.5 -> 27.35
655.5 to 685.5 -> 27.44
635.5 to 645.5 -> 24.96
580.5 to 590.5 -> 32.65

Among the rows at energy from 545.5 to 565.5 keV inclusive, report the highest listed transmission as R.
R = 21.36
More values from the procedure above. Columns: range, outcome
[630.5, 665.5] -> 27.3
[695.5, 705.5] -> 26.72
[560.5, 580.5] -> 32.07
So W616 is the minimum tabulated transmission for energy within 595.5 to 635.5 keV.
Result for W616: 16.99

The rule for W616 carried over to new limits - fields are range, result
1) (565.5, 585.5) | 26.11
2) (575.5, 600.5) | 25.3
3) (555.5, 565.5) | 14.03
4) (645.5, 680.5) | 26.23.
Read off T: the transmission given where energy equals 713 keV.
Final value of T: 25.69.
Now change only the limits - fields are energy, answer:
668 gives 27.44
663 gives 27.24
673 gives 27.18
